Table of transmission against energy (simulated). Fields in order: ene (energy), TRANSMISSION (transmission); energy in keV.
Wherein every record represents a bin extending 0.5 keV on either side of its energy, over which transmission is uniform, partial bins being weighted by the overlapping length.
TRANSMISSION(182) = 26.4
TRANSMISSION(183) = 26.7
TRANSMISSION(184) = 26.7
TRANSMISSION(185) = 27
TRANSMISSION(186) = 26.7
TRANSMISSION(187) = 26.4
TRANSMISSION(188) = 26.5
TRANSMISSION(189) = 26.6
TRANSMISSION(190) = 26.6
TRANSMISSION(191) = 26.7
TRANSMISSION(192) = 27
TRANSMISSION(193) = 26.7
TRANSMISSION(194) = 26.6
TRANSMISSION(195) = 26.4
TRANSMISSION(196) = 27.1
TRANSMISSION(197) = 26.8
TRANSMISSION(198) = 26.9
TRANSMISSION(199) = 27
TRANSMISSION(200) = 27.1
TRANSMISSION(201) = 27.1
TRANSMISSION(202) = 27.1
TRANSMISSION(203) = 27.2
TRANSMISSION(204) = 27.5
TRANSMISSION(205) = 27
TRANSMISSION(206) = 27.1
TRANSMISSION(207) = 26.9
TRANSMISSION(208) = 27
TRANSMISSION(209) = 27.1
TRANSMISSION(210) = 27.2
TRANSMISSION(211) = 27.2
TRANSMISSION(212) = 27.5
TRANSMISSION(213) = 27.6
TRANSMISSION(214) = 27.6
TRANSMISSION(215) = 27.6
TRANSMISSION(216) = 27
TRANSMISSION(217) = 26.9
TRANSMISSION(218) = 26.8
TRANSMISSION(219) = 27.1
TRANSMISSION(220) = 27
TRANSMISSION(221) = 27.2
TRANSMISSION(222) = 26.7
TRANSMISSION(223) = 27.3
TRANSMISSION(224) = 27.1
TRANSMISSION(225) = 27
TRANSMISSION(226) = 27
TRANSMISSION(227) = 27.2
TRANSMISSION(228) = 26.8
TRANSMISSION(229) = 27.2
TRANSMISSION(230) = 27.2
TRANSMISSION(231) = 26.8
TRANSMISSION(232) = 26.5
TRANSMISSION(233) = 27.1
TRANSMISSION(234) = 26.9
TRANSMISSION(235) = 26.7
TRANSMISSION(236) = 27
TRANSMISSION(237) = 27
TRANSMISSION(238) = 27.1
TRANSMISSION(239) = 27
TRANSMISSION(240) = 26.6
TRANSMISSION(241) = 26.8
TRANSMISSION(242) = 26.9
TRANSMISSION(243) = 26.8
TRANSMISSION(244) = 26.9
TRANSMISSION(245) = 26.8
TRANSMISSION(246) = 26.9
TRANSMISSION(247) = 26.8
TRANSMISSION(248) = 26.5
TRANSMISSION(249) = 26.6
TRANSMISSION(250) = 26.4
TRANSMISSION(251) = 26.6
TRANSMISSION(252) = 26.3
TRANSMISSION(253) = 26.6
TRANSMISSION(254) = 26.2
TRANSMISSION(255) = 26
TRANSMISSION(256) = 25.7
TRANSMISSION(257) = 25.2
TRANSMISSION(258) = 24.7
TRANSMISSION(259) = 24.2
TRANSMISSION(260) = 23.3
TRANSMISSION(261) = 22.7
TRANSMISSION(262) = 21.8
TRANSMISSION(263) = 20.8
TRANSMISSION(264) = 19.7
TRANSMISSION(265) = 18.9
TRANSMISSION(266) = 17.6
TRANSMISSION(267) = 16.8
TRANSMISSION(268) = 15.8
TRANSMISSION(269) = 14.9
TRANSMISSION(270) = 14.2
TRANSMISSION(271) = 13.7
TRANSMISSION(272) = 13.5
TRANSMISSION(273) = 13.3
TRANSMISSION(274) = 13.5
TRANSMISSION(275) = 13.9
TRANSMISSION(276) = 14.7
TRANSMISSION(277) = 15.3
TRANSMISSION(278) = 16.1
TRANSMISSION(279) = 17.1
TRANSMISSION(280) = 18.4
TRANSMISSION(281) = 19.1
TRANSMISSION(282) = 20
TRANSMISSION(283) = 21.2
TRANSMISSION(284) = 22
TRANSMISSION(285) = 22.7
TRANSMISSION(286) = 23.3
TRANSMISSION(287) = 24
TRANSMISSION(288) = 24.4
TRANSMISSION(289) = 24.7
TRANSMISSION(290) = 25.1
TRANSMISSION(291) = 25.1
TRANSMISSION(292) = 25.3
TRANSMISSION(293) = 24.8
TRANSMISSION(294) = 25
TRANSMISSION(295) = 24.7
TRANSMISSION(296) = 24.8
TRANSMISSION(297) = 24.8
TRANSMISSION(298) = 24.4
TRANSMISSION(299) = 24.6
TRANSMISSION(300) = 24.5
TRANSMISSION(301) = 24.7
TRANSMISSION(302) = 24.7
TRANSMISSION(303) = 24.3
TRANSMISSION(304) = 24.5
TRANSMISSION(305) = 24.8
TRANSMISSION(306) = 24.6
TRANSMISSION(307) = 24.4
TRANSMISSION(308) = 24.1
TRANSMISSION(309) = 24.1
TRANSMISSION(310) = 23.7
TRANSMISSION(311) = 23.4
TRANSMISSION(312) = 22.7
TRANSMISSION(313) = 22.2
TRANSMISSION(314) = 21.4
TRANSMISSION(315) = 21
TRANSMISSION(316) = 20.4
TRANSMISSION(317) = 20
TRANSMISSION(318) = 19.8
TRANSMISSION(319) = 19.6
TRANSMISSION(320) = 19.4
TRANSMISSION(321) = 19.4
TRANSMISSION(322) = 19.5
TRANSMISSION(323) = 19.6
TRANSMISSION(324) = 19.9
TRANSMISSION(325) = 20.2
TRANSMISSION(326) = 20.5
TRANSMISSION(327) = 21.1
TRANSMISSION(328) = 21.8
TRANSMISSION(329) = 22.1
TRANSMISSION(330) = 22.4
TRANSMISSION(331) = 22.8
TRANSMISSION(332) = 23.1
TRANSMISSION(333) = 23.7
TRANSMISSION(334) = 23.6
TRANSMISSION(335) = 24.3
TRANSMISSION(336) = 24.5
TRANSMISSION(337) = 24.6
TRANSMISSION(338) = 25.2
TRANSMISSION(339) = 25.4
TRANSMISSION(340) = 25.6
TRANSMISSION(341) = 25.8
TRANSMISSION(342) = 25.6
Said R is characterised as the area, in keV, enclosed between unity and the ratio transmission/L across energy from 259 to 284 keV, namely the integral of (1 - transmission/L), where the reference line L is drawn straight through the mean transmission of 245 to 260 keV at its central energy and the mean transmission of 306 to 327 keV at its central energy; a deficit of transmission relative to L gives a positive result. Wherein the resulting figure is 7.15 keV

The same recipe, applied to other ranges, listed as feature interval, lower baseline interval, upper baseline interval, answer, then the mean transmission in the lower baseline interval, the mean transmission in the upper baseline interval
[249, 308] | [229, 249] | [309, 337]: 6.2 keV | 26.9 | 21.7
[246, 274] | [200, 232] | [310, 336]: 3.7 keV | 27.1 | 21.5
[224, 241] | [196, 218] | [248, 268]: -1.1 keV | 27.2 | 23.4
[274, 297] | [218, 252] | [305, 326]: 2.1 keV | 26.9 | 21.5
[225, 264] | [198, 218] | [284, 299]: -0.1 keV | 27.2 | 24.4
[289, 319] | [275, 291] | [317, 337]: -3.9 keV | 20.5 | 21.5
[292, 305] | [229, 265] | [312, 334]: -1.2 keV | 25.7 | 21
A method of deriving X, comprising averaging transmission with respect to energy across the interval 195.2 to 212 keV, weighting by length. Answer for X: 27.1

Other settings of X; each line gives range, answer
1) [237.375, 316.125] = 22.6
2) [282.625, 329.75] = 22.8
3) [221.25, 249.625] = 26.9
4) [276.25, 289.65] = 20.6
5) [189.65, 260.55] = 26.8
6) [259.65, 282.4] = 17.1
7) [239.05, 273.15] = 22.9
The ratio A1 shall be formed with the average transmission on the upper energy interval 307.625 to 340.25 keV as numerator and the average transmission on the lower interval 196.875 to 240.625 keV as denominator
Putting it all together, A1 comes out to 0.82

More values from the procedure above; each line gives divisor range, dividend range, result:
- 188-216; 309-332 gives 0.78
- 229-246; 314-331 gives 0.76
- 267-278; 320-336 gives 1.49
